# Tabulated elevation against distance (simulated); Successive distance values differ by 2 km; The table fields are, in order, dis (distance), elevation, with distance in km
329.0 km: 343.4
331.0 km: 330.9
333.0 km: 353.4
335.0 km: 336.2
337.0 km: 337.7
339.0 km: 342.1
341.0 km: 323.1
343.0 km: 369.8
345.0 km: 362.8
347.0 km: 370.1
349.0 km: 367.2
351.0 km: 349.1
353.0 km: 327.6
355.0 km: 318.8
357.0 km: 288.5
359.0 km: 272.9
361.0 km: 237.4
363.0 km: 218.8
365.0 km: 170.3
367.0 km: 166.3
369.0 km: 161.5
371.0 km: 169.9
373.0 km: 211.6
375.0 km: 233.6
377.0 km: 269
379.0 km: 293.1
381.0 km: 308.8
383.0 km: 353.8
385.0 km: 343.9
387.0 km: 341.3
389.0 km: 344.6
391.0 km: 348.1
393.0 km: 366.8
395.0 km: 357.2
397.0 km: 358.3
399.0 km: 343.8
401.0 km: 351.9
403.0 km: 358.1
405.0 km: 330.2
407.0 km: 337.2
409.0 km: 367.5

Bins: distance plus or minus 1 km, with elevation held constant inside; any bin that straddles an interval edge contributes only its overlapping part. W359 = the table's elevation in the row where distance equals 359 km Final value 272.9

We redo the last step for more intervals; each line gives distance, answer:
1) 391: 348.1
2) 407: 337.2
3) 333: 353.4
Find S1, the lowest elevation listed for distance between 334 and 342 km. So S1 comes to 323.1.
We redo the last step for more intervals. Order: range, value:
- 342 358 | 288.5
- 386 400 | 341.3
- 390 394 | 348.1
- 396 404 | 343.8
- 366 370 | 161.5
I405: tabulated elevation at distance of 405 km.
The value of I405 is 330.2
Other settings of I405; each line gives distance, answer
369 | 161.5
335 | 336.2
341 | 323.1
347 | 370.1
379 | 293.1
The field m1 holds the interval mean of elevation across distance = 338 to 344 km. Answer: 345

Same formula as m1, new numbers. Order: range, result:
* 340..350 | 359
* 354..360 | 293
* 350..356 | 332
